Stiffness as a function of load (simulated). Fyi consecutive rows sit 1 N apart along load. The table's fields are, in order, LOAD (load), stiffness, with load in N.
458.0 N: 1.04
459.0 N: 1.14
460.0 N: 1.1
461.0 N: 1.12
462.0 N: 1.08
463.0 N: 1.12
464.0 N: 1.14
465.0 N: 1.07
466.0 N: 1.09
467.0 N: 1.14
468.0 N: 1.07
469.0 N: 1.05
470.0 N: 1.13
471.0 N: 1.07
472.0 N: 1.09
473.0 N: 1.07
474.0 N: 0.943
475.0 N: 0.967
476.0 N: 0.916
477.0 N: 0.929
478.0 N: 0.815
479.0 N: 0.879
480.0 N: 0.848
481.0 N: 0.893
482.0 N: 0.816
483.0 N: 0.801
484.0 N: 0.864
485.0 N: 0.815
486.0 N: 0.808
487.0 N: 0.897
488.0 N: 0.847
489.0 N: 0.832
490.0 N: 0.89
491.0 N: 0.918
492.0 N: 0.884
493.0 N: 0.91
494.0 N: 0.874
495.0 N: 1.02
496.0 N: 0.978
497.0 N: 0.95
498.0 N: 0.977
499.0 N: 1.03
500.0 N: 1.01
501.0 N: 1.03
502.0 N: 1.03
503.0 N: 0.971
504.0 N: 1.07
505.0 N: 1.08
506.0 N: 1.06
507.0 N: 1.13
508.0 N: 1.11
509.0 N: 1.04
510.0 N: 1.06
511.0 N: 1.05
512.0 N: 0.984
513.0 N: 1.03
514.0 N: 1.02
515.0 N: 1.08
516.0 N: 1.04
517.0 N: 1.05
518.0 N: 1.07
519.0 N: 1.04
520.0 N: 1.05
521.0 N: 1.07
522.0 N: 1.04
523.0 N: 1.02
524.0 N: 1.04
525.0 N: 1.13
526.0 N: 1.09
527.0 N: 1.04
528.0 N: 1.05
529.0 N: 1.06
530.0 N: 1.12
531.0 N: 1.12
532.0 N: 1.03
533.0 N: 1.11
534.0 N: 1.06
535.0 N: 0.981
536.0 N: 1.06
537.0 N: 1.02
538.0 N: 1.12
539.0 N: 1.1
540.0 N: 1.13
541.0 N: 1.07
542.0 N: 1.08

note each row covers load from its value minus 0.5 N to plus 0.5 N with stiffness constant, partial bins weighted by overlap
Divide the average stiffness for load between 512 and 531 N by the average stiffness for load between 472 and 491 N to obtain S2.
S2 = 1.2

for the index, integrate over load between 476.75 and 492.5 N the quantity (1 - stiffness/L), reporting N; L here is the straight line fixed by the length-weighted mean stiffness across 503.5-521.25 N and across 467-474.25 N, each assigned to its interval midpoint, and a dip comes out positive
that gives 3.1 N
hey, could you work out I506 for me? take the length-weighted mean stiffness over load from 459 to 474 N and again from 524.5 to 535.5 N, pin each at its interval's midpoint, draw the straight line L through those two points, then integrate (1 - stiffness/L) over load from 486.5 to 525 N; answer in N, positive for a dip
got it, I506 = 2.6 N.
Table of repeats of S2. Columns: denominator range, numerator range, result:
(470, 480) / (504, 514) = 1.10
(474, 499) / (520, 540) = 1.20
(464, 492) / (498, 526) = 1.11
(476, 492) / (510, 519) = 1.21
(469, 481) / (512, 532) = 1.09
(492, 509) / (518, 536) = 1.05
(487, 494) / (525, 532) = 1.23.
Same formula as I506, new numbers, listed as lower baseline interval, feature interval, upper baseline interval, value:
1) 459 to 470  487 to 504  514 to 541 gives 2.1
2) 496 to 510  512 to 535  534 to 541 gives -0.1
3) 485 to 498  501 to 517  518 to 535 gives -1.1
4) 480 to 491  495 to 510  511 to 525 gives -1.3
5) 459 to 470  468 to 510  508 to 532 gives 4.7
